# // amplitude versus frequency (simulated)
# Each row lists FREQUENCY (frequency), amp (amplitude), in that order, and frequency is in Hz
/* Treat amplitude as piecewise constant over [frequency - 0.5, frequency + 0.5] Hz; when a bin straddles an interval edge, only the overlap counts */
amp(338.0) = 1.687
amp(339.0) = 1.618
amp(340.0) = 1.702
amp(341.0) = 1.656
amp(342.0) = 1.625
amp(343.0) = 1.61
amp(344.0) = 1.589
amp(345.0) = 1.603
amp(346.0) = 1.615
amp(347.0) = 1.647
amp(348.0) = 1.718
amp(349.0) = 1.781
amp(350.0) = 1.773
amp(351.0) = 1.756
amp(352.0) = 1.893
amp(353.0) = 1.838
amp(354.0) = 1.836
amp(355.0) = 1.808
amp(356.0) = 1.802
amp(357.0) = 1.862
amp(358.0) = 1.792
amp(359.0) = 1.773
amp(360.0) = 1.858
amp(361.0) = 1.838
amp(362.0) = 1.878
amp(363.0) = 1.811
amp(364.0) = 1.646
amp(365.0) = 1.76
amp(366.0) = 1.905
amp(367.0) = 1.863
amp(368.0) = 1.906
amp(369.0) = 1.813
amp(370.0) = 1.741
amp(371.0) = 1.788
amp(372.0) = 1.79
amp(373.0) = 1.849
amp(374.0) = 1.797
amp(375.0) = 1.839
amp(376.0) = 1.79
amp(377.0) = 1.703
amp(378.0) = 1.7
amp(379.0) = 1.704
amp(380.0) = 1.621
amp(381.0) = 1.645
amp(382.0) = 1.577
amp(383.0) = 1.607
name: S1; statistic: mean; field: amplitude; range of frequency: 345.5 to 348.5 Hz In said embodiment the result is 1.66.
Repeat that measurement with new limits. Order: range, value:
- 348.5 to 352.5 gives 1.8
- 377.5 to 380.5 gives 1.68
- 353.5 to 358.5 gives 1.82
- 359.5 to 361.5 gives 1.85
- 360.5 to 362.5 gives 1.86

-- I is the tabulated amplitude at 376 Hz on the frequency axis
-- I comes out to 1.79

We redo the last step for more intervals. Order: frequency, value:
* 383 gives 1.607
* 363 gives 1.811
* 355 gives 1.808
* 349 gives 1.781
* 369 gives 1.813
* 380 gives 1.621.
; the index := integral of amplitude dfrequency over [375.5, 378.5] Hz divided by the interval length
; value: 1.73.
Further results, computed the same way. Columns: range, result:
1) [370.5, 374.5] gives 1.81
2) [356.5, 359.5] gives 1.81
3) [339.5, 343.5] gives 1.65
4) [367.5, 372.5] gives 1.81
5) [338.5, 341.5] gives 1.66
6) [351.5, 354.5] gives 1.86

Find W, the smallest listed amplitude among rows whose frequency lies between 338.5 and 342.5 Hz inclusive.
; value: 1.618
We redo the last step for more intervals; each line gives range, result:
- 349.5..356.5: 1.756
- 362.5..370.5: 1.646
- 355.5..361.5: 1.773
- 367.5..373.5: 1.741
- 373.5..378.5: 1.7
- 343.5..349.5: 1.589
